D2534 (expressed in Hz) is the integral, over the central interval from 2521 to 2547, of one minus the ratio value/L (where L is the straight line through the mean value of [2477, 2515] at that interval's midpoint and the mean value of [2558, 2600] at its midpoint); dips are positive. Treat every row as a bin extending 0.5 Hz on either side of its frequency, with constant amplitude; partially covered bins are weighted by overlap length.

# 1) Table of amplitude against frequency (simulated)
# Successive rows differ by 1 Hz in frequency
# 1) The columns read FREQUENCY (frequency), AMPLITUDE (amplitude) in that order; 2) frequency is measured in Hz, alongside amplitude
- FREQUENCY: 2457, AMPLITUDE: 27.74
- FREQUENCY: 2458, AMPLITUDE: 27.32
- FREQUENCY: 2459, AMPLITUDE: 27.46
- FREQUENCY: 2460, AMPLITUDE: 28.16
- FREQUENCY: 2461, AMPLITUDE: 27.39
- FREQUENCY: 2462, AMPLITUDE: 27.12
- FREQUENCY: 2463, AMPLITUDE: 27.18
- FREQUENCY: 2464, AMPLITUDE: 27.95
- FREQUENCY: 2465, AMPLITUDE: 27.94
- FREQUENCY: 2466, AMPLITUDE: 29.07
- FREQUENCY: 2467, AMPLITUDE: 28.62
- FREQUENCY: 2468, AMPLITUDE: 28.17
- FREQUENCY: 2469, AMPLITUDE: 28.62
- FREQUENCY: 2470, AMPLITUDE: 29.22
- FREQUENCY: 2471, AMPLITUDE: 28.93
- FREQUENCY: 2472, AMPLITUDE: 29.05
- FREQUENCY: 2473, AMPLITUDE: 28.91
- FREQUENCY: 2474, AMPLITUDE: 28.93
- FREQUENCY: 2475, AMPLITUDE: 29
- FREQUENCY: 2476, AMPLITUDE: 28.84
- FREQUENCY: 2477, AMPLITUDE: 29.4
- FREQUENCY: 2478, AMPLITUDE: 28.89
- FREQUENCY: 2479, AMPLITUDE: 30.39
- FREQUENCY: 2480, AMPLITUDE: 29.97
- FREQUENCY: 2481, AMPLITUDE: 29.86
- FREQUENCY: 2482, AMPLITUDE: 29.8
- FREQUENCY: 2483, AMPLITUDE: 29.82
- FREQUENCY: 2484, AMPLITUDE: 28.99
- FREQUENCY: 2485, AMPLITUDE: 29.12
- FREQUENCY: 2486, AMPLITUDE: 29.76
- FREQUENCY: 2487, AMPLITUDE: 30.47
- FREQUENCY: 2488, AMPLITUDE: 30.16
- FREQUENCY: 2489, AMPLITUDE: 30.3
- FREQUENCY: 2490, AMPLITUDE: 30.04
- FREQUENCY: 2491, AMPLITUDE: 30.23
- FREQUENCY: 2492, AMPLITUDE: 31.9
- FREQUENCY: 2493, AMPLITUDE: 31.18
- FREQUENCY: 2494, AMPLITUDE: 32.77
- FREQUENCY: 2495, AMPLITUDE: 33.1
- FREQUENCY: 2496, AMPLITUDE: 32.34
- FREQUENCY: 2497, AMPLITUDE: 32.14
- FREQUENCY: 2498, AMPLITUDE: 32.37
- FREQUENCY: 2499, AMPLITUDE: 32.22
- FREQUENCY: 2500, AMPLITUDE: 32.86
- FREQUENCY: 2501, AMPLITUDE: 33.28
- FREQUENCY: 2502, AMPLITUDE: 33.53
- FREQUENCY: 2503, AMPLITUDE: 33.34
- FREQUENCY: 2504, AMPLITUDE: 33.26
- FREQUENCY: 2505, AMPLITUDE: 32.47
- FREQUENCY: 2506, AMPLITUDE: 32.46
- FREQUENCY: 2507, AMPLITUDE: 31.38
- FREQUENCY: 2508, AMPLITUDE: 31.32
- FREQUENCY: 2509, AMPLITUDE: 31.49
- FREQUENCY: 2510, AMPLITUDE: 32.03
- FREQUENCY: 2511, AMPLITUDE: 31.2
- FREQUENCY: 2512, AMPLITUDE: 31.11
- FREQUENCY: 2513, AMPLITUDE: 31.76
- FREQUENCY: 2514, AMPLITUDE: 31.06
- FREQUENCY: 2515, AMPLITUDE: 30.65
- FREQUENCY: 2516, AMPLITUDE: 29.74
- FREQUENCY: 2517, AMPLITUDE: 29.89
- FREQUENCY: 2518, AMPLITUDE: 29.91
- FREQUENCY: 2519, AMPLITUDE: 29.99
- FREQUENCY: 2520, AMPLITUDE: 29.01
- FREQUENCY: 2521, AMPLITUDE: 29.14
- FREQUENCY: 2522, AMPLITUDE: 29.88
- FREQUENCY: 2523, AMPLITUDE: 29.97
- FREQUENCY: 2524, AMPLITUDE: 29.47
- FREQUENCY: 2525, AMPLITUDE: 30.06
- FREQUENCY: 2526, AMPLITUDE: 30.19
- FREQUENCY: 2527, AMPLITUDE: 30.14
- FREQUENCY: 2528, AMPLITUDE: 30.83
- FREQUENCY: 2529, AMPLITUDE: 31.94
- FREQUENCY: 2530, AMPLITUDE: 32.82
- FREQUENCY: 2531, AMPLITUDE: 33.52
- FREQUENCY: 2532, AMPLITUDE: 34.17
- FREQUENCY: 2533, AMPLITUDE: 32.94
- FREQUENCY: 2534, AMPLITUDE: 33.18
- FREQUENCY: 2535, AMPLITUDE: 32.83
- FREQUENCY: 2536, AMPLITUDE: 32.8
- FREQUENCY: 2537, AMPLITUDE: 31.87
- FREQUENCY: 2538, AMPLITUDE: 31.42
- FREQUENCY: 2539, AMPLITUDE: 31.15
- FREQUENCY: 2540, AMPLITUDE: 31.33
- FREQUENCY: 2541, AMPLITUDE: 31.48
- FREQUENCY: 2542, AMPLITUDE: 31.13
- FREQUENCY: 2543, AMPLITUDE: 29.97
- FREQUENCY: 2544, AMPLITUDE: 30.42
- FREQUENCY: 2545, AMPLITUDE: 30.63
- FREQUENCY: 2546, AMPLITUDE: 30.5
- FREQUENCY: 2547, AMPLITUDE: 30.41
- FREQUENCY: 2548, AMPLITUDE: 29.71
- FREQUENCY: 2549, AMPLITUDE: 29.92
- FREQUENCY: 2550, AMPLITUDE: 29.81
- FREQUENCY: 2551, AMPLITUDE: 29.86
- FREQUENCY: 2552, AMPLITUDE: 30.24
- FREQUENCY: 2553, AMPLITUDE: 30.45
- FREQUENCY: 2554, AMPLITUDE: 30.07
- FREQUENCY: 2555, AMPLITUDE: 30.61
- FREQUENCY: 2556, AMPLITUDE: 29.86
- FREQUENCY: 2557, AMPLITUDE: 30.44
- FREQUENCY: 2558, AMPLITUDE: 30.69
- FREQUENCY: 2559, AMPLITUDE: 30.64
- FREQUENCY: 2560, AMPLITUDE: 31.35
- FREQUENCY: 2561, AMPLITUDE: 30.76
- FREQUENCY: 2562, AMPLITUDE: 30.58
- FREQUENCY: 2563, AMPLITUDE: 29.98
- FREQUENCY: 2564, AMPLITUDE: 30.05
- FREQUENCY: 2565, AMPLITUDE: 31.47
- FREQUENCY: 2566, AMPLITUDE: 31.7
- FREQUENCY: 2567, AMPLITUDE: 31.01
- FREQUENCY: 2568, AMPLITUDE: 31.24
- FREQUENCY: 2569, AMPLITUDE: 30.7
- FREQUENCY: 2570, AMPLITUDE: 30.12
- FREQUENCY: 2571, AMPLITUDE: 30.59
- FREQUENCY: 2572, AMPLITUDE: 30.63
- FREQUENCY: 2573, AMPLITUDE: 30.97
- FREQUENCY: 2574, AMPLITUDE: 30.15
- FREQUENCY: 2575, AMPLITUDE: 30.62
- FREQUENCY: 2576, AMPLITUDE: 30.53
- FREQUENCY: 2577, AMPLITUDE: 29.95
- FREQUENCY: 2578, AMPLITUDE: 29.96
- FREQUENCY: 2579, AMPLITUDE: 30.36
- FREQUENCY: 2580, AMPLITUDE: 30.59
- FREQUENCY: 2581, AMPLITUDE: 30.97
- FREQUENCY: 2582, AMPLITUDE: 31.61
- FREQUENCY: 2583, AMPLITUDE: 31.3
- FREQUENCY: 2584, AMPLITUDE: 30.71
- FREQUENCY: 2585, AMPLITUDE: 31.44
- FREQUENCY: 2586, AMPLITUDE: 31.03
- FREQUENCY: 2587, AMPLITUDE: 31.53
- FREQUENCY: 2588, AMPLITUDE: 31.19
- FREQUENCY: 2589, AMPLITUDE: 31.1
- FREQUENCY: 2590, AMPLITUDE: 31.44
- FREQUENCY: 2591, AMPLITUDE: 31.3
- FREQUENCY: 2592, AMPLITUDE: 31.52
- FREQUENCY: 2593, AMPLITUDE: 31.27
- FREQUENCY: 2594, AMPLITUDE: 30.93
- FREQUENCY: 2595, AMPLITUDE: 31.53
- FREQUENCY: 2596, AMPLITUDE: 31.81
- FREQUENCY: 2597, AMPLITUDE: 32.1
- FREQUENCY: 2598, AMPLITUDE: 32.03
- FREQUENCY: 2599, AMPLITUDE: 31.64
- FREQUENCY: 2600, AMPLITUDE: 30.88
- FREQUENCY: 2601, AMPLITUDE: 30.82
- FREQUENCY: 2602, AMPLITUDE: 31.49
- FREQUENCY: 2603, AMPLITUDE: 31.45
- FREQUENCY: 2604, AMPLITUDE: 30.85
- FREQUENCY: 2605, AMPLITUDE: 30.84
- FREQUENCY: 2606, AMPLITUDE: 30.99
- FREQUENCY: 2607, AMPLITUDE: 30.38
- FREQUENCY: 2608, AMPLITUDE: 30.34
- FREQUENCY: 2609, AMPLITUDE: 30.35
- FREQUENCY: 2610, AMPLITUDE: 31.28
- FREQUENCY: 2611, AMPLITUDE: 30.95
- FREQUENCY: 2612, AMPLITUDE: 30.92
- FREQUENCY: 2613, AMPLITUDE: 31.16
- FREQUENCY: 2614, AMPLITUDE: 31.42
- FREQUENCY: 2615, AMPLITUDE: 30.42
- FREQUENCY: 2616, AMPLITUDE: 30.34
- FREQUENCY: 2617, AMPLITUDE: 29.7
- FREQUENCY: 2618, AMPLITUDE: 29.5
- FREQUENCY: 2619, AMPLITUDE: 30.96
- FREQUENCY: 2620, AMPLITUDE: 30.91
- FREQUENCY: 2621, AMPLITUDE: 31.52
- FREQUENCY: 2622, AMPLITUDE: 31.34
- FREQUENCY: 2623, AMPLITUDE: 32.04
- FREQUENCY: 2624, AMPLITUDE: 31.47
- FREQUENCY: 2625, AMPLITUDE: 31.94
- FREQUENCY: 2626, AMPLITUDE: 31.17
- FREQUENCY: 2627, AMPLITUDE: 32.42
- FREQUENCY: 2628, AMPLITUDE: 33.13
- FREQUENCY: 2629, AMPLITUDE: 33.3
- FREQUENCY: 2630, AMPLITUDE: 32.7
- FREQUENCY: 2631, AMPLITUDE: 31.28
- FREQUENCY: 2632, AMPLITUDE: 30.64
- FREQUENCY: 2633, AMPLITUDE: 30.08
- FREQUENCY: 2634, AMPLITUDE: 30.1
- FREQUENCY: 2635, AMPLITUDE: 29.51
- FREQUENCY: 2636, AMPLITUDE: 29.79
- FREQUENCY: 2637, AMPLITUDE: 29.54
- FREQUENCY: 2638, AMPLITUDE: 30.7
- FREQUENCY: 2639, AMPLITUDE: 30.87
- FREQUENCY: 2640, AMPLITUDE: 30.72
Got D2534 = -0.15 Hz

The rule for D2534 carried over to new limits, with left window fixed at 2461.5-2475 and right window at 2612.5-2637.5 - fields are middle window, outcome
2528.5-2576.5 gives -1.9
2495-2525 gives -2.3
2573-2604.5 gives -0.7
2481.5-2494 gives -0.6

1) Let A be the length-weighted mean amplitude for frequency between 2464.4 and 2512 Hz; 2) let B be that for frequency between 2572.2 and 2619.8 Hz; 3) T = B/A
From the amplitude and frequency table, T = 1.01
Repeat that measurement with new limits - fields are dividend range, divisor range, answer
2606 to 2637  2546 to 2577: 1.02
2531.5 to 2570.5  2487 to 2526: 0.99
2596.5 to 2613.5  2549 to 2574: 1.02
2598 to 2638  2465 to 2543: 1.01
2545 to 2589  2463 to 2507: 1.01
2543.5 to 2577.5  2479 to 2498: 0.99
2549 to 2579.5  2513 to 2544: 0.98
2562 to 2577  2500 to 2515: 0.96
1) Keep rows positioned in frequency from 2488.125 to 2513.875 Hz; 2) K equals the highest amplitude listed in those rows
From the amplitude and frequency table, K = 33.53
